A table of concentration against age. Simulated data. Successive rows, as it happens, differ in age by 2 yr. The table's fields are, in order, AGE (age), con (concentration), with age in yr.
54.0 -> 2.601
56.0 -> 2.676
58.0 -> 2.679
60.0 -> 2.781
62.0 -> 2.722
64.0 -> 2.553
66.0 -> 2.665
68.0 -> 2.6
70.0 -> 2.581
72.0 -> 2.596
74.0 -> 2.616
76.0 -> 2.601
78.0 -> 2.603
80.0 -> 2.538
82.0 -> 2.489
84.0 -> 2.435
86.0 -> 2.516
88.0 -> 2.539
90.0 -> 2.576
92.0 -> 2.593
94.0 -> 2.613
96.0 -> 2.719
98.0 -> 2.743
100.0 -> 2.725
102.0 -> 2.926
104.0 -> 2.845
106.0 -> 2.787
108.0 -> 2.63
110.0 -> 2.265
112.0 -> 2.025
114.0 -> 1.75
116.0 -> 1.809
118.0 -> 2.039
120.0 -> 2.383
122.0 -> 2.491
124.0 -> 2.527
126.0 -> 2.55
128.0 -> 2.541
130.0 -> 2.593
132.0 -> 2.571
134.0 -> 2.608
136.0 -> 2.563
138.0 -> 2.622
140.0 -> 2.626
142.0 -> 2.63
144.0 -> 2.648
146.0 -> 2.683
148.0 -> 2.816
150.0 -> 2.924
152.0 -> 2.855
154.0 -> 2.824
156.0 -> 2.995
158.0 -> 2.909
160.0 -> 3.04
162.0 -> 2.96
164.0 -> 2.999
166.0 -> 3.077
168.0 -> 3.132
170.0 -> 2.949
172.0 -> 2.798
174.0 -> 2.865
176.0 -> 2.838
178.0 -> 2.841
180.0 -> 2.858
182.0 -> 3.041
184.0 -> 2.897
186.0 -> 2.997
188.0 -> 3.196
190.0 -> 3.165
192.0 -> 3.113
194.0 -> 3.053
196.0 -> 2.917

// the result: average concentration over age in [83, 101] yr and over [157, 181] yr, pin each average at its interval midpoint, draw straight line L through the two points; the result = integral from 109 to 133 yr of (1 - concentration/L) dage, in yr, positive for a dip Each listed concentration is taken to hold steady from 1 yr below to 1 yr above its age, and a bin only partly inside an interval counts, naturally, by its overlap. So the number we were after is 3.9 yr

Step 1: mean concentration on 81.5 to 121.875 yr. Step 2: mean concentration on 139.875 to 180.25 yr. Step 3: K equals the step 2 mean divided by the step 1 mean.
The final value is 1.2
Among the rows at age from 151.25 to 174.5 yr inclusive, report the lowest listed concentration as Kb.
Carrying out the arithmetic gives 2.798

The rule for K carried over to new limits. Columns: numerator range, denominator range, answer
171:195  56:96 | 1.14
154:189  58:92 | 1.14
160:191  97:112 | 1.12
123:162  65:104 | 1.04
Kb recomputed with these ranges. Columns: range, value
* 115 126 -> 1.809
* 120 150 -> 2.383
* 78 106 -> 2.435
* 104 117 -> 1.75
